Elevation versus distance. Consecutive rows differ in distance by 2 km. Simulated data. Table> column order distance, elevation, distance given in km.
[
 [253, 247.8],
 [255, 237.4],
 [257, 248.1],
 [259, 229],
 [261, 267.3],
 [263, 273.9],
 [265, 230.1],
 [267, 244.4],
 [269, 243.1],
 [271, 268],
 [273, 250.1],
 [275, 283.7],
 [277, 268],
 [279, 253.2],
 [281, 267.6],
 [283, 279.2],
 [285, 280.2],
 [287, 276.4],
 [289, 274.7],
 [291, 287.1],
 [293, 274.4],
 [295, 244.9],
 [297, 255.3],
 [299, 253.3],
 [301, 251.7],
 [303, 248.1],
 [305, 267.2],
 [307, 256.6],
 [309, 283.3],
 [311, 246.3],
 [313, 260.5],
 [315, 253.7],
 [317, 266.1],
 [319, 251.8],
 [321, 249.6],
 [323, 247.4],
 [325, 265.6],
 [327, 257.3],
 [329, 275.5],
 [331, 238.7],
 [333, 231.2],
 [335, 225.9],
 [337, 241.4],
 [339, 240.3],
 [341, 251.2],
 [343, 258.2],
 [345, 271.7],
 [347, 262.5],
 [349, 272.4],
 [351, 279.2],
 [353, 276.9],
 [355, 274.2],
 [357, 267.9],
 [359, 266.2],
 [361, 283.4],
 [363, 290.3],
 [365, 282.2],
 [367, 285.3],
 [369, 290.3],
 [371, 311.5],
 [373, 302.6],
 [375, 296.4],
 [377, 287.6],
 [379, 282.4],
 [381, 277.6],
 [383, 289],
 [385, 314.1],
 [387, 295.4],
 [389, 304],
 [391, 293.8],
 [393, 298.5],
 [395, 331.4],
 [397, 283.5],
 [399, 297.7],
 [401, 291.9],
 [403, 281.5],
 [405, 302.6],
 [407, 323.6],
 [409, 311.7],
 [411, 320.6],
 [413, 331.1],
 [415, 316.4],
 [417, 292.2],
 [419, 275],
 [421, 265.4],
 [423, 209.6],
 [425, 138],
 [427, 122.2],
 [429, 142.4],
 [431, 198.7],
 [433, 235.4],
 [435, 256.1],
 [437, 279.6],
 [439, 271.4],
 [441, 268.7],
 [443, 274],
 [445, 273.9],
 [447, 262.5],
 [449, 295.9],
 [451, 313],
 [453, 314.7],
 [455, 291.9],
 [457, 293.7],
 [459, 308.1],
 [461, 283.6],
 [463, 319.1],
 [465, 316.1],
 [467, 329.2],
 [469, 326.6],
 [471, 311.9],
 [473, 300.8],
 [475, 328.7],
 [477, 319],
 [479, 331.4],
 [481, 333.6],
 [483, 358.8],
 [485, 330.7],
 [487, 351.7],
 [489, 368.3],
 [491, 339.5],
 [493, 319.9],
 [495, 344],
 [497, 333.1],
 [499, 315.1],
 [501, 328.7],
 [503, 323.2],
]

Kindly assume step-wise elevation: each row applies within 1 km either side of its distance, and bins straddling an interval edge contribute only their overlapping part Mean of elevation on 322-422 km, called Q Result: 282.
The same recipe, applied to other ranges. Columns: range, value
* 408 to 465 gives 267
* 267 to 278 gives 261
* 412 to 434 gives 230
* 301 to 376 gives 265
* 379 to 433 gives 273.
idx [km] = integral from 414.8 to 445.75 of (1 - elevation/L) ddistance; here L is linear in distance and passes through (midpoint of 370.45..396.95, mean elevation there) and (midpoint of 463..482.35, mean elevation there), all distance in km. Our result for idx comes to 7.4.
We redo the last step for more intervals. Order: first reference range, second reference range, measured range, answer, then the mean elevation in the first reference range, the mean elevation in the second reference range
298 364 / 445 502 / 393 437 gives 4.4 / 260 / 320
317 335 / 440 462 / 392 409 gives -1.7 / 251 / 289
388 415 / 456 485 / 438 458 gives 1.8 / 306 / 319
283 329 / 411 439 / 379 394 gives -2.9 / 262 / 240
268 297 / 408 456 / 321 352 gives 1.2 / 267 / 261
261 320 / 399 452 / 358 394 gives -3.9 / 262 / 264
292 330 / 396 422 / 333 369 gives 1.2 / 258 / 299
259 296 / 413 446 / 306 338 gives 0.5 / 264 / 241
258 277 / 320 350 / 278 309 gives -1.4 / 255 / 253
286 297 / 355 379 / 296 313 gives 0.9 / 270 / 287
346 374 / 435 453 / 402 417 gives -1.6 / 282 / 280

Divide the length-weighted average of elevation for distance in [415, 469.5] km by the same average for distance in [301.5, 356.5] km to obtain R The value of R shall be 1.0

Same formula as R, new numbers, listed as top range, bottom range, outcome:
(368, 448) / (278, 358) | 1.06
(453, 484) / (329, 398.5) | 1.14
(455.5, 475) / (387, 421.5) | 1.03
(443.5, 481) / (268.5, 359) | 1.18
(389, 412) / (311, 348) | 1.20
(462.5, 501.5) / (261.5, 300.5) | 1.25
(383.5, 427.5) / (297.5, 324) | 1.11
